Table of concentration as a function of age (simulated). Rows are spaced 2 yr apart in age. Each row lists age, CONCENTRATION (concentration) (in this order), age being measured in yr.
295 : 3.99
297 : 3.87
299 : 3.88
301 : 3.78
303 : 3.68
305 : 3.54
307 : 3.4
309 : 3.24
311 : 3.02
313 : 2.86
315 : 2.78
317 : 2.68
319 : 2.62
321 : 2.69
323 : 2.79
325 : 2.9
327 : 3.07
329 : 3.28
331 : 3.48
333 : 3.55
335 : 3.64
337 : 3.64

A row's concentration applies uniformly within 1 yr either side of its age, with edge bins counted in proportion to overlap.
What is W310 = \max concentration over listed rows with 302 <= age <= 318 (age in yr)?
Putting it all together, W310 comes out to 3.68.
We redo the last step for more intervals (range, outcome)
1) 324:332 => 3.48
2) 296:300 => 3.88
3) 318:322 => 2.69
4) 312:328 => 3.07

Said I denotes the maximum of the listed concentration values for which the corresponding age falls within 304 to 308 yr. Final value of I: 3.54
